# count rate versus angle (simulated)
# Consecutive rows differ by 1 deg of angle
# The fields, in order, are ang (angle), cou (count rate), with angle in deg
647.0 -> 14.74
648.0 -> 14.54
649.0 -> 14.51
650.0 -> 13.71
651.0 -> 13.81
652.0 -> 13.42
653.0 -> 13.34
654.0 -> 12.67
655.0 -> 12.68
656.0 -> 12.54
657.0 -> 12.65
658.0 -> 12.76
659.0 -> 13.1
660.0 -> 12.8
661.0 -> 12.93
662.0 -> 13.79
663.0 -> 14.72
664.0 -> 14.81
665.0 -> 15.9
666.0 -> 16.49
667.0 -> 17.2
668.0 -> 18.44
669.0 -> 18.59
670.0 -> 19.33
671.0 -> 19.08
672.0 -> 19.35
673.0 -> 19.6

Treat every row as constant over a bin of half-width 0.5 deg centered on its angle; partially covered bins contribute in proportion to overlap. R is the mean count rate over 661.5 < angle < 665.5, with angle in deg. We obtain 14.8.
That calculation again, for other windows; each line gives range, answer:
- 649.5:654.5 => 13.4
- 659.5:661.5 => 12.9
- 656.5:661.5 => 12.8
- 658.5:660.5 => 12.9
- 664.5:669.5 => 17.3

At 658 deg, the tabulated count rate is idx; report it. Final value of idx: 12.76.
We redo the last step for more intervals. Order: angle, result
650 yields 13.71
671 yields 19.08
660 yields 12.8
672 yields 19.35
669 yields 18.59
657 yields 12.65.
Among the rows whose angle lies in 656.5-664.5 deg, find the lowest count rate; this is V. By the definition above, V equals 12.65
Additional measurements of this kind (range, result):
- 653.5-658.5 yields 12.54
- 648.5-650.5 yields 13.71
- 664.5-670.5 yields 15.9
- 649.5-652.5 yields 13.42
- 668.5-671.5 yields 18.59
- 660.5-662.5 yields 12.93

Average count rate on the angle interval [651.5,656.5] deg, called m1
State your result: 12.9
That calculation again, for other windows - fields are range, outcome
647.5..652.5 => 14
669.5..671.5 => 19.2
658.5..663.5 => 13.5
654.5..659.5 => 12.7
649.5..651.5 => 13.8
